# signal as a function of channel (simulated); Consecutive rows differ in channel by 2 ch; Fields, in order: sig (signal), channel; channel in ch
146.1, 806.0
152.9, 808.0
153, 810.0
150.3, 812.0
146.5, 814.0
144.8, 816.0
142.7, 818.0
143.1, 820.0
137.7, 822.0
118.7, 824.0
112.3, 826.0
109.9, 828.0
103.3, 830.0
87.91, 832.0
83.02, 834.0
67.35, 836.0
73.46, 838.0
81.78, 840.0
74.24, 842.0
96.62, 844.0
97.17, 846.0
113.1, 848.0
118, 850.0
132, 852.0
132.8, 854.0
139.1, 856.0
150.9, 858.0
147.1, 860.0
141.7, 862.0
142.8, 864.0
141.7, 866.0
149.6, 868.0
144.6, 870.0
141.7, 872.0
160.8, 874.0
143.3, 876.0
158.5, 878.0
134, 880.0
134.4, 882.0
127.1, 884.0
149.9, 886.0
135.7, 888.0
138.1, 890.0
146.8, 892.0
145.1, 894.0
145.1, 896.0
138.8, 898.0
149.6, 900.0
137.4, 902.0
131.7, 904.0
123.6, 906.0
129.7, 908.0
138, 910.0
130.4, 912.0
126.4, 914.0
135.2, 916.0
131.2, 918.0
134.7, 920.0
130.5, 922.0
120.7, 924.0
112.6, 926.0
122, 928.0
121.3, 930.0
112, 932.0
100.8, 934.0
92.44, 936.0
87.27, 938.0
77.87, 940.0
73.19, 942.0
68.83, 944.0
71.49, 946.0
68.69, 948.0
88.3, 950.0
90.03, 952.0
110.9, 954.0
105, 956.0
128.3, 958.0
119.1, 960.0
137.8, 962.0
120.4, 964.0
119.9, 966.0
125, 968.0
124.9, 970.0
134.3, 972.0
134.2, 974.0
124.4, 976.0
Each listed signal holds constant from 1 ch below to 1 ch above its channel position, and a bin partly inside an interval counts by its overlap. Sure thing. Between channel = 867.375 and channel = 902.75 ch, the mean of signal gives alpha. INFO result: 143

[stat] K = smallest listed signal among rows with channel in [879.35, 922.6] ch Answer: 123.6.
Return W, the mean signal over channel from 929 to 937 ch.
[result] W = 107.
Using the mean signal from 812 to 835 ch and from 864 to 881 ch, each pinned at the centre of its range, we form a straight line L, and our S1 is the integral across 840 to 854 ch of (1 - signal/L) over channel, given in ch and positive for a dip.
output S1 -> 3.00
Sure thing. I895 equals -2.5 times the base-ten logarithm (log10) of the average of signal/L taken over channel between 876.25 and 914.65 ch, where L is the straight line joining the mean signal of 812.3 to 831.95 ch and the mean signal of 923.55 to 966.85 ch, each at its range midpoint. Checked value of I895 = -0.22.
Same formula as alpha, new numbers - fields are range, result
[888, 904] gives 142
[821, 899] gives 126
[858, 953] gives 125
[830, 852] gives 91.8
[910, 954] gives 105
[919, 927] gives 125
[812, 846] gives 109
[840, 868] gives 124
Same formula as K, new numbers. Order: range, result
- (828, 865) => 67.35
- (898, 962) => 68.69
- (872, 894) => 127.1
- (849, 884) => 118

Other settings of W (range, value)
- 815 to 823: 142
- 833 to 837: 75.2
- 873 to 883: 146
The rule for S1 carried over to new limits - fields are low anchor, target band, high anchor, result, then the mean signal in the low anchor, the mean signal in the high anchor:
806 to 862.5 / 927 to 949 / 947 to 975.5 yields 4.82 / 120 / 115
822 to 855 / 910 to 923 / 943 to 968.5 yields -3.67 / 101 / 104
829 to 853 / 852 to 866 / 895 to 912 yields -4.67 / 94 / 136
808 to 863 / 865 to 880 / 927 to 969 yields -4.52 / 119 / 102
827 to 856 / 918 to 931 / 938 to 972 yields -2.90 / 99.3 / 102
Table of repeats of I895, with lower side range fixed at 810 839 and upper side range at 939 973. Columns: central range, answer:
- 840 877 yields -0.15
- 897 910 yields -0.23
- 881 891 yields -0.23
